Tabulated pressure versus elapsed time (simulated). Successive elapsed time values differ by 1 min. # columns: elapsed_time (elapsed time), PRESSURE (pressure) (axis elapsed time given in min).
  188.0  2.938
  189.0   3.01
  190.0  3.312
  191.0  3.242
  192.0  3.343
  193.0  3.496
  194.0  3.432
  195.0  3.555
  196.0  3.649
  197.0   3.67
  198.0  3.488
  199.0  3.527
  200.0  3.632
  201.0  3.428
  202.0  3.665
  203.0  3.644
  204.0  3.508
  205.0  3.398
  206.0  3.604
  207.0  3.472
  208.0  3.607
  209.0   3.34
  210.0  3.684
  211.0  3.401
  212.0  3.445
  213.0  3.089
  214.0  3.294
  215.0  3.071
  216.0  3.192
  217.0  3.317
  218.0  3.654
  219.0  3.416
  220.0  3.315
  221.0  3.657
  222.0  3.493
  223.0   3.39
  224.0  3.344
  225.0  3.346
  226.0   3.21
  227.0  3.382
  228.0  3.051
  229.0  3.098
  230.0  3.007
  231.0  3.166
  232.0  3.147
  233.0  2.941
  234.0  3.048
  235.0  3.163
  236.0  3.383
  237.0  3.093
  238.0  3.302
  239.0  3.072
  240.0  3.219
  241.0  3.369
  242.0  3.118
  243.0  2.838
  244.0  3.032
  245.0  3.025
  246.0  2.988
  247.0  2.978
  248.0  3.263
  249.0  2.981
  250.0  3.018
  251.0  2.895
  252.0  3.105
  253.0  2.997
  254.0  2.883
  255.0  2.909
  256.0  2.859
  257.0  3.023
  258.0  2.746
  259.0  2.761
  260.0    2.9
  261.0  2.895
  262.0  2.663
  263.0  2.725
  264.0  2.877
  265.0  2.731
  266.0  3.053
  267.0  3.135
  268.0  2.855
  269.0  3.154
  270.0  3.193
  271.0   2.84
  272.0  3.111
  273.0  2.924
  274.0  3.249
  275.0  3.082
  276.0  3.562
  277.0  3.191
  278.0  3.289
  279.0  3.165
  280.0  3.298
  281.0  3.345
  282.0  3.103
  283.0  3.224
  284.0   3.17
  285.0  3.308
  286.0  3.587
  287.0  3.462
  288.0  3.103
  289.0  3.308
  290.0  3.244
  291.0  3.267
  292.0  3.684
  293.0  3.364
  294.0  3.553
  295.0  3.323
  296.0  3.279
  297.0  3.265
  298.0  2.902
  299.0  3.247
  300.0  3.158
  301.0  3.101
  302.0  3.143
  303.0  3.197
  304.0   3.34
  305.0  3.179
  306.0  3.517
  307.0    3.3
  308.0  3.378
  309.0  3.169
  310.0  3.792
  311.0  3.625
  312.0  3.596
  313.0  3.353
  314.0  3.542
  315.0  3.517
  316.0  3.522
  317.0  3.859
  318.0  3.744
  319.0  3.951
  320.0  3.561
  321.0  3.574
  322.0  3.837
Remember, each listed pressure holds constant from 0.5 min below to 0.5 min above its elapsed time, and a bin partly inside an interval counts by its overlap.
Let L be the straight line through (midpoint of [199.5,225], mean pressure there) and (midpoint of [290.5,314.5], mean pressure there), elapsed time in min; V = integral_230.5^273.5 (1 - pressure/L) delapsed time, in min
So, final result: 4.9 min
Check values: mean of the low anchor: 3.44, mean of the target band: 3.01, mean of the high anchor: 3.34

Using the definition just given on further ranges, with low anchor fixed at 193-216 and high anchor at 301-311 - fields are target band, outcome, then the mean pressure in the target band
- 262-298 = 1.96 min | 3.19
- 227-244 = 1.50 min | 3.13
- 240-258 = 2.11 min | 3.01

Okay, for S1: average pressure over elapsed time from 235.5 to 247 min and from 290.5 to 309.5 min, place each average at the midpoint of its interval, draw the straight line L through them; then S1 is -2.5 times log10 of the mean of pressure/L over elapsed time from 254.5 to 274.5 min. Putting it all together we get 0.09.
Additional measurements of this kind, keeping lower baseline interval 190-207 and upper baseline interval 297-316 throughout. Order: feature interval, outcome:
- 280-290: 0.03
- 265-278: 0.10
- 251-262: 0.18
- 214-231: 0.05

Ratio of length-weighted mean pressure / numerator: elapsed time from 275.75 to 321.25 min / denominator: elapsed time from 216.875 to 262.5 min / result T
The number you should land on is 1.08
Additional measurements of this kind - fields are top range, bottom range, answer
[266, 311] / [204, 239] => 0.98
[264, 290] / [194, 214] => 0.90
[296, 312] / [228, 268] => 1.10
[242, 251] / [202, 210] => 0.85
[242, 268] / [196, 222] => 0.85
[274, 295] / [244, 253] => 1.09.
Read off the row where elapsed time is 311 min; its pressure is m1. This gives 3.625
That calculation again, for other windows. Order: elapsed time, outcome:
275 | 3.082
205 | 3.398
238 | 3.302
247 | 2.978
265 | 2.731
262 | 2.663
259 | 2.761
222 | 3.493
